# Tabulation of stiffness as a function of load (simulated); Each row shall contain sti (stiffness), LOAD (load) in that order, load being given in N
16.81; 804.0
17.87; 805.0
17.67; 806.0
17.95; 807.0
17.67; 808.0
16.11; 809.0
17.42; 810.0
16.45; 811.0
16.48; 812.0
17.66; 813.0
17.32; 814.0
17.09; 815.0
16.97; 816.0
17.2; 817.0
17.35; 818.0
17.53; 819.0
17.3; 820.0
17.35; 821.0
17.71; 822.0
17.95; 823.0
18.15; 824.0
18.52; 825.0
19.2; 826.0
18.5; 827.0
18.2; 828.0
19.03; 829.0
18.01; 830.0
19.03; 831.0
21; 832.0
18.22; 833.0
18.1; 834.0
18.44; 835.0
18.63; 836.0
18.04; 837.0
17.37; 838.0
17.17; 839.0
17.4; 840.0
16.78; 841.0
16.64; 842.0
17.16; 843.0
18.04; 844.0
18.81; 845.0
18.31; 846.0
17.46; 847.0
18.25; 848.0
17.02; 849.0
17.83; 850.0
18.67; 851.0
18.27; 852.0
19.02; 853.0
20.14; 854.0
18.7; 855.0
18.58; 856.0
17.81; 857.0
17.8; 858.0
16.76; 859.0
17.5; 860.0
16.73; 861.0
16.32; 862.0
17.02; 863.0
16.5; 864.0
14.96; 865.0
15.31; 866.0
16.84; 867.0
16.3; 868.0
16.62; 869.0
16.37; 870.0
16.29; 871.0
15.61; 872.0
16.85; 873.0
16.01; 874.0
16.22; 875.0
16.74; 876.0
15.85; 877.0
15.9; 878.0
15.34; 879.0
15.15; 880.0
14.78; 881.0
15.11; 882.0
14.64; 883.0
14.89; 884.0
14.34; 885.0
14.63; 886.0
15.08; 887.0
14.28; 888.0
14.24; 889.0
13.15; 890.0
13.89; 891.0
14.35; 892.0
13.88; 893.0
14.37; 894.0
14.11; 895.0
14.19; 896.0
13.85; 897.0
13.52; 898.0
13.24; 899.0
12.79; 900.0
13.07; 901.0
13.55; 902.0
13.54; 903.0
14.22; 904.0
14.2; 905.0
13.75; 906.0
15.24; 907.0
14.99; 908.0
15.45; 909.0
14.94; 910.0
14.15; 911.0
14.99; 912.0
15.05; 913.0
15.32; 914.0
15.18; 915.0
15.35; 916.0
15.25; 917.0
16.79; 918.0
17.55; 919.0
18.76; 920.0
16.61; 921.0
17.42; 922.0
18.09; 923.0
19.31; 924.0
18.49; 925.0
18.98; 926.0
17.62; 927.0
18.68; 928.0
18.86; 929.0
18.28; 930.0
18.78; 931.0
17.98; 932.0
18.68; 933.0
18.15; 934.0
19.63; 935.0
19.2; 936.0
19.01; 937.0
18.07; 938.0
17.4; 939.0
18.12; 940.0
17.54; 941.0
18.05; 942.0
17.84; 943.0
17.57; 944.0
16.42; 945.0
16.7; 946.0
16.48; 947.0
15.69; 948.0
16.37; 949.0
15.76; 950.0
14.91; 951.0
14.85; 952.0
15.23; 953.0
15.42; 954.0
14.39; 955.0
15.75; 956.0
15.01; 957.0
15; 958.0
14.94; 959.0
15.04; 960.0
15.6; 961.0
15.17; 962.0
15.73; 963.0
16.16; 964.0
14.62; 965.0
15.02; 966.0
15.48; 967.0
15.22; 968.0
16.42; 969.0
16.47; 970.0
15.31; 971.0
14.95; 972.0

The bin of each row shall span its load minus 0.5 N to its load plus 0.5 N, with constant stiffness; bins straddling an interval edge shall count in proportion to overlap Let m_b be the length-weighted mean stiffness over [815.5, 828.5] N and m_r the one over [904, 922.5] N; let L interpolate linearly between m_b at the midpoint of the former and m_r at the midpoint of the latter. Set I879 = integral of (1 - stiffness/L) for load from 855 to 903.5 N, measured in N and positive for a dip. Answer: 3.23 N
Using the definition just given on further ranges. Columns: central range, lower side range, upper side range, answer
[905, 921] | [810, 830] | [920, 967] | 1.5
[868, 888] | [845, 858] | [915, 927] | 2.7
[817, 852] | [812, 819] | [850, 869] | -1.5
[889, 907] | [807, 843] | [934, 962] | 3.4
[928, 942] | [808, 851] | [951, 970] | -2.3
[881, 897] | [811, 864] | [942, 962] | 2.4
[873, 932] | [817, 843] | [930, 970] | 5.5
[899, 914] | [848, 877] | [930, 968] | 2.3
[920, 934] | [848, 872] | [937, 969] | -1.6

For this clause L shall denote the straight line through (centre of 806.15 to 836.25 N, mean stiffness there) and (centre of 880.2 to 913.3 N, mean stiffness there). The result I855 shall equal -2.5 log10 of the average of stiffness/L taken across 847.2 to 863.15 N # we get -0.11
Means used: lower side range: 17.9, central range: 17.9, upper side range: 14.3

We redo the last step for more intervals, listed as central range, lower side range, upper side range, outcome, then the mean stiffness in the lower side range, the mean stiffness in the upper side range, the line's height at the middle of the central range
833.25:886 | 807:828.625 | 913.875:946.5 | 0.04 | 17.5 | 17.8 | 17.6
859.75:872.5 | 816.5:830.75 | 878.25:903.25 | -0.05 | 18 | 14.2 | 15.6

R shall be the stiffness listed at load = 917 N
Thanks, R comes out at 15.25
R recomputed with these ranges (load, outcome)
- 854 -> 20.14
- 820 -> 17.3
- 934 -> 18.15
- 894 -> 14.37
